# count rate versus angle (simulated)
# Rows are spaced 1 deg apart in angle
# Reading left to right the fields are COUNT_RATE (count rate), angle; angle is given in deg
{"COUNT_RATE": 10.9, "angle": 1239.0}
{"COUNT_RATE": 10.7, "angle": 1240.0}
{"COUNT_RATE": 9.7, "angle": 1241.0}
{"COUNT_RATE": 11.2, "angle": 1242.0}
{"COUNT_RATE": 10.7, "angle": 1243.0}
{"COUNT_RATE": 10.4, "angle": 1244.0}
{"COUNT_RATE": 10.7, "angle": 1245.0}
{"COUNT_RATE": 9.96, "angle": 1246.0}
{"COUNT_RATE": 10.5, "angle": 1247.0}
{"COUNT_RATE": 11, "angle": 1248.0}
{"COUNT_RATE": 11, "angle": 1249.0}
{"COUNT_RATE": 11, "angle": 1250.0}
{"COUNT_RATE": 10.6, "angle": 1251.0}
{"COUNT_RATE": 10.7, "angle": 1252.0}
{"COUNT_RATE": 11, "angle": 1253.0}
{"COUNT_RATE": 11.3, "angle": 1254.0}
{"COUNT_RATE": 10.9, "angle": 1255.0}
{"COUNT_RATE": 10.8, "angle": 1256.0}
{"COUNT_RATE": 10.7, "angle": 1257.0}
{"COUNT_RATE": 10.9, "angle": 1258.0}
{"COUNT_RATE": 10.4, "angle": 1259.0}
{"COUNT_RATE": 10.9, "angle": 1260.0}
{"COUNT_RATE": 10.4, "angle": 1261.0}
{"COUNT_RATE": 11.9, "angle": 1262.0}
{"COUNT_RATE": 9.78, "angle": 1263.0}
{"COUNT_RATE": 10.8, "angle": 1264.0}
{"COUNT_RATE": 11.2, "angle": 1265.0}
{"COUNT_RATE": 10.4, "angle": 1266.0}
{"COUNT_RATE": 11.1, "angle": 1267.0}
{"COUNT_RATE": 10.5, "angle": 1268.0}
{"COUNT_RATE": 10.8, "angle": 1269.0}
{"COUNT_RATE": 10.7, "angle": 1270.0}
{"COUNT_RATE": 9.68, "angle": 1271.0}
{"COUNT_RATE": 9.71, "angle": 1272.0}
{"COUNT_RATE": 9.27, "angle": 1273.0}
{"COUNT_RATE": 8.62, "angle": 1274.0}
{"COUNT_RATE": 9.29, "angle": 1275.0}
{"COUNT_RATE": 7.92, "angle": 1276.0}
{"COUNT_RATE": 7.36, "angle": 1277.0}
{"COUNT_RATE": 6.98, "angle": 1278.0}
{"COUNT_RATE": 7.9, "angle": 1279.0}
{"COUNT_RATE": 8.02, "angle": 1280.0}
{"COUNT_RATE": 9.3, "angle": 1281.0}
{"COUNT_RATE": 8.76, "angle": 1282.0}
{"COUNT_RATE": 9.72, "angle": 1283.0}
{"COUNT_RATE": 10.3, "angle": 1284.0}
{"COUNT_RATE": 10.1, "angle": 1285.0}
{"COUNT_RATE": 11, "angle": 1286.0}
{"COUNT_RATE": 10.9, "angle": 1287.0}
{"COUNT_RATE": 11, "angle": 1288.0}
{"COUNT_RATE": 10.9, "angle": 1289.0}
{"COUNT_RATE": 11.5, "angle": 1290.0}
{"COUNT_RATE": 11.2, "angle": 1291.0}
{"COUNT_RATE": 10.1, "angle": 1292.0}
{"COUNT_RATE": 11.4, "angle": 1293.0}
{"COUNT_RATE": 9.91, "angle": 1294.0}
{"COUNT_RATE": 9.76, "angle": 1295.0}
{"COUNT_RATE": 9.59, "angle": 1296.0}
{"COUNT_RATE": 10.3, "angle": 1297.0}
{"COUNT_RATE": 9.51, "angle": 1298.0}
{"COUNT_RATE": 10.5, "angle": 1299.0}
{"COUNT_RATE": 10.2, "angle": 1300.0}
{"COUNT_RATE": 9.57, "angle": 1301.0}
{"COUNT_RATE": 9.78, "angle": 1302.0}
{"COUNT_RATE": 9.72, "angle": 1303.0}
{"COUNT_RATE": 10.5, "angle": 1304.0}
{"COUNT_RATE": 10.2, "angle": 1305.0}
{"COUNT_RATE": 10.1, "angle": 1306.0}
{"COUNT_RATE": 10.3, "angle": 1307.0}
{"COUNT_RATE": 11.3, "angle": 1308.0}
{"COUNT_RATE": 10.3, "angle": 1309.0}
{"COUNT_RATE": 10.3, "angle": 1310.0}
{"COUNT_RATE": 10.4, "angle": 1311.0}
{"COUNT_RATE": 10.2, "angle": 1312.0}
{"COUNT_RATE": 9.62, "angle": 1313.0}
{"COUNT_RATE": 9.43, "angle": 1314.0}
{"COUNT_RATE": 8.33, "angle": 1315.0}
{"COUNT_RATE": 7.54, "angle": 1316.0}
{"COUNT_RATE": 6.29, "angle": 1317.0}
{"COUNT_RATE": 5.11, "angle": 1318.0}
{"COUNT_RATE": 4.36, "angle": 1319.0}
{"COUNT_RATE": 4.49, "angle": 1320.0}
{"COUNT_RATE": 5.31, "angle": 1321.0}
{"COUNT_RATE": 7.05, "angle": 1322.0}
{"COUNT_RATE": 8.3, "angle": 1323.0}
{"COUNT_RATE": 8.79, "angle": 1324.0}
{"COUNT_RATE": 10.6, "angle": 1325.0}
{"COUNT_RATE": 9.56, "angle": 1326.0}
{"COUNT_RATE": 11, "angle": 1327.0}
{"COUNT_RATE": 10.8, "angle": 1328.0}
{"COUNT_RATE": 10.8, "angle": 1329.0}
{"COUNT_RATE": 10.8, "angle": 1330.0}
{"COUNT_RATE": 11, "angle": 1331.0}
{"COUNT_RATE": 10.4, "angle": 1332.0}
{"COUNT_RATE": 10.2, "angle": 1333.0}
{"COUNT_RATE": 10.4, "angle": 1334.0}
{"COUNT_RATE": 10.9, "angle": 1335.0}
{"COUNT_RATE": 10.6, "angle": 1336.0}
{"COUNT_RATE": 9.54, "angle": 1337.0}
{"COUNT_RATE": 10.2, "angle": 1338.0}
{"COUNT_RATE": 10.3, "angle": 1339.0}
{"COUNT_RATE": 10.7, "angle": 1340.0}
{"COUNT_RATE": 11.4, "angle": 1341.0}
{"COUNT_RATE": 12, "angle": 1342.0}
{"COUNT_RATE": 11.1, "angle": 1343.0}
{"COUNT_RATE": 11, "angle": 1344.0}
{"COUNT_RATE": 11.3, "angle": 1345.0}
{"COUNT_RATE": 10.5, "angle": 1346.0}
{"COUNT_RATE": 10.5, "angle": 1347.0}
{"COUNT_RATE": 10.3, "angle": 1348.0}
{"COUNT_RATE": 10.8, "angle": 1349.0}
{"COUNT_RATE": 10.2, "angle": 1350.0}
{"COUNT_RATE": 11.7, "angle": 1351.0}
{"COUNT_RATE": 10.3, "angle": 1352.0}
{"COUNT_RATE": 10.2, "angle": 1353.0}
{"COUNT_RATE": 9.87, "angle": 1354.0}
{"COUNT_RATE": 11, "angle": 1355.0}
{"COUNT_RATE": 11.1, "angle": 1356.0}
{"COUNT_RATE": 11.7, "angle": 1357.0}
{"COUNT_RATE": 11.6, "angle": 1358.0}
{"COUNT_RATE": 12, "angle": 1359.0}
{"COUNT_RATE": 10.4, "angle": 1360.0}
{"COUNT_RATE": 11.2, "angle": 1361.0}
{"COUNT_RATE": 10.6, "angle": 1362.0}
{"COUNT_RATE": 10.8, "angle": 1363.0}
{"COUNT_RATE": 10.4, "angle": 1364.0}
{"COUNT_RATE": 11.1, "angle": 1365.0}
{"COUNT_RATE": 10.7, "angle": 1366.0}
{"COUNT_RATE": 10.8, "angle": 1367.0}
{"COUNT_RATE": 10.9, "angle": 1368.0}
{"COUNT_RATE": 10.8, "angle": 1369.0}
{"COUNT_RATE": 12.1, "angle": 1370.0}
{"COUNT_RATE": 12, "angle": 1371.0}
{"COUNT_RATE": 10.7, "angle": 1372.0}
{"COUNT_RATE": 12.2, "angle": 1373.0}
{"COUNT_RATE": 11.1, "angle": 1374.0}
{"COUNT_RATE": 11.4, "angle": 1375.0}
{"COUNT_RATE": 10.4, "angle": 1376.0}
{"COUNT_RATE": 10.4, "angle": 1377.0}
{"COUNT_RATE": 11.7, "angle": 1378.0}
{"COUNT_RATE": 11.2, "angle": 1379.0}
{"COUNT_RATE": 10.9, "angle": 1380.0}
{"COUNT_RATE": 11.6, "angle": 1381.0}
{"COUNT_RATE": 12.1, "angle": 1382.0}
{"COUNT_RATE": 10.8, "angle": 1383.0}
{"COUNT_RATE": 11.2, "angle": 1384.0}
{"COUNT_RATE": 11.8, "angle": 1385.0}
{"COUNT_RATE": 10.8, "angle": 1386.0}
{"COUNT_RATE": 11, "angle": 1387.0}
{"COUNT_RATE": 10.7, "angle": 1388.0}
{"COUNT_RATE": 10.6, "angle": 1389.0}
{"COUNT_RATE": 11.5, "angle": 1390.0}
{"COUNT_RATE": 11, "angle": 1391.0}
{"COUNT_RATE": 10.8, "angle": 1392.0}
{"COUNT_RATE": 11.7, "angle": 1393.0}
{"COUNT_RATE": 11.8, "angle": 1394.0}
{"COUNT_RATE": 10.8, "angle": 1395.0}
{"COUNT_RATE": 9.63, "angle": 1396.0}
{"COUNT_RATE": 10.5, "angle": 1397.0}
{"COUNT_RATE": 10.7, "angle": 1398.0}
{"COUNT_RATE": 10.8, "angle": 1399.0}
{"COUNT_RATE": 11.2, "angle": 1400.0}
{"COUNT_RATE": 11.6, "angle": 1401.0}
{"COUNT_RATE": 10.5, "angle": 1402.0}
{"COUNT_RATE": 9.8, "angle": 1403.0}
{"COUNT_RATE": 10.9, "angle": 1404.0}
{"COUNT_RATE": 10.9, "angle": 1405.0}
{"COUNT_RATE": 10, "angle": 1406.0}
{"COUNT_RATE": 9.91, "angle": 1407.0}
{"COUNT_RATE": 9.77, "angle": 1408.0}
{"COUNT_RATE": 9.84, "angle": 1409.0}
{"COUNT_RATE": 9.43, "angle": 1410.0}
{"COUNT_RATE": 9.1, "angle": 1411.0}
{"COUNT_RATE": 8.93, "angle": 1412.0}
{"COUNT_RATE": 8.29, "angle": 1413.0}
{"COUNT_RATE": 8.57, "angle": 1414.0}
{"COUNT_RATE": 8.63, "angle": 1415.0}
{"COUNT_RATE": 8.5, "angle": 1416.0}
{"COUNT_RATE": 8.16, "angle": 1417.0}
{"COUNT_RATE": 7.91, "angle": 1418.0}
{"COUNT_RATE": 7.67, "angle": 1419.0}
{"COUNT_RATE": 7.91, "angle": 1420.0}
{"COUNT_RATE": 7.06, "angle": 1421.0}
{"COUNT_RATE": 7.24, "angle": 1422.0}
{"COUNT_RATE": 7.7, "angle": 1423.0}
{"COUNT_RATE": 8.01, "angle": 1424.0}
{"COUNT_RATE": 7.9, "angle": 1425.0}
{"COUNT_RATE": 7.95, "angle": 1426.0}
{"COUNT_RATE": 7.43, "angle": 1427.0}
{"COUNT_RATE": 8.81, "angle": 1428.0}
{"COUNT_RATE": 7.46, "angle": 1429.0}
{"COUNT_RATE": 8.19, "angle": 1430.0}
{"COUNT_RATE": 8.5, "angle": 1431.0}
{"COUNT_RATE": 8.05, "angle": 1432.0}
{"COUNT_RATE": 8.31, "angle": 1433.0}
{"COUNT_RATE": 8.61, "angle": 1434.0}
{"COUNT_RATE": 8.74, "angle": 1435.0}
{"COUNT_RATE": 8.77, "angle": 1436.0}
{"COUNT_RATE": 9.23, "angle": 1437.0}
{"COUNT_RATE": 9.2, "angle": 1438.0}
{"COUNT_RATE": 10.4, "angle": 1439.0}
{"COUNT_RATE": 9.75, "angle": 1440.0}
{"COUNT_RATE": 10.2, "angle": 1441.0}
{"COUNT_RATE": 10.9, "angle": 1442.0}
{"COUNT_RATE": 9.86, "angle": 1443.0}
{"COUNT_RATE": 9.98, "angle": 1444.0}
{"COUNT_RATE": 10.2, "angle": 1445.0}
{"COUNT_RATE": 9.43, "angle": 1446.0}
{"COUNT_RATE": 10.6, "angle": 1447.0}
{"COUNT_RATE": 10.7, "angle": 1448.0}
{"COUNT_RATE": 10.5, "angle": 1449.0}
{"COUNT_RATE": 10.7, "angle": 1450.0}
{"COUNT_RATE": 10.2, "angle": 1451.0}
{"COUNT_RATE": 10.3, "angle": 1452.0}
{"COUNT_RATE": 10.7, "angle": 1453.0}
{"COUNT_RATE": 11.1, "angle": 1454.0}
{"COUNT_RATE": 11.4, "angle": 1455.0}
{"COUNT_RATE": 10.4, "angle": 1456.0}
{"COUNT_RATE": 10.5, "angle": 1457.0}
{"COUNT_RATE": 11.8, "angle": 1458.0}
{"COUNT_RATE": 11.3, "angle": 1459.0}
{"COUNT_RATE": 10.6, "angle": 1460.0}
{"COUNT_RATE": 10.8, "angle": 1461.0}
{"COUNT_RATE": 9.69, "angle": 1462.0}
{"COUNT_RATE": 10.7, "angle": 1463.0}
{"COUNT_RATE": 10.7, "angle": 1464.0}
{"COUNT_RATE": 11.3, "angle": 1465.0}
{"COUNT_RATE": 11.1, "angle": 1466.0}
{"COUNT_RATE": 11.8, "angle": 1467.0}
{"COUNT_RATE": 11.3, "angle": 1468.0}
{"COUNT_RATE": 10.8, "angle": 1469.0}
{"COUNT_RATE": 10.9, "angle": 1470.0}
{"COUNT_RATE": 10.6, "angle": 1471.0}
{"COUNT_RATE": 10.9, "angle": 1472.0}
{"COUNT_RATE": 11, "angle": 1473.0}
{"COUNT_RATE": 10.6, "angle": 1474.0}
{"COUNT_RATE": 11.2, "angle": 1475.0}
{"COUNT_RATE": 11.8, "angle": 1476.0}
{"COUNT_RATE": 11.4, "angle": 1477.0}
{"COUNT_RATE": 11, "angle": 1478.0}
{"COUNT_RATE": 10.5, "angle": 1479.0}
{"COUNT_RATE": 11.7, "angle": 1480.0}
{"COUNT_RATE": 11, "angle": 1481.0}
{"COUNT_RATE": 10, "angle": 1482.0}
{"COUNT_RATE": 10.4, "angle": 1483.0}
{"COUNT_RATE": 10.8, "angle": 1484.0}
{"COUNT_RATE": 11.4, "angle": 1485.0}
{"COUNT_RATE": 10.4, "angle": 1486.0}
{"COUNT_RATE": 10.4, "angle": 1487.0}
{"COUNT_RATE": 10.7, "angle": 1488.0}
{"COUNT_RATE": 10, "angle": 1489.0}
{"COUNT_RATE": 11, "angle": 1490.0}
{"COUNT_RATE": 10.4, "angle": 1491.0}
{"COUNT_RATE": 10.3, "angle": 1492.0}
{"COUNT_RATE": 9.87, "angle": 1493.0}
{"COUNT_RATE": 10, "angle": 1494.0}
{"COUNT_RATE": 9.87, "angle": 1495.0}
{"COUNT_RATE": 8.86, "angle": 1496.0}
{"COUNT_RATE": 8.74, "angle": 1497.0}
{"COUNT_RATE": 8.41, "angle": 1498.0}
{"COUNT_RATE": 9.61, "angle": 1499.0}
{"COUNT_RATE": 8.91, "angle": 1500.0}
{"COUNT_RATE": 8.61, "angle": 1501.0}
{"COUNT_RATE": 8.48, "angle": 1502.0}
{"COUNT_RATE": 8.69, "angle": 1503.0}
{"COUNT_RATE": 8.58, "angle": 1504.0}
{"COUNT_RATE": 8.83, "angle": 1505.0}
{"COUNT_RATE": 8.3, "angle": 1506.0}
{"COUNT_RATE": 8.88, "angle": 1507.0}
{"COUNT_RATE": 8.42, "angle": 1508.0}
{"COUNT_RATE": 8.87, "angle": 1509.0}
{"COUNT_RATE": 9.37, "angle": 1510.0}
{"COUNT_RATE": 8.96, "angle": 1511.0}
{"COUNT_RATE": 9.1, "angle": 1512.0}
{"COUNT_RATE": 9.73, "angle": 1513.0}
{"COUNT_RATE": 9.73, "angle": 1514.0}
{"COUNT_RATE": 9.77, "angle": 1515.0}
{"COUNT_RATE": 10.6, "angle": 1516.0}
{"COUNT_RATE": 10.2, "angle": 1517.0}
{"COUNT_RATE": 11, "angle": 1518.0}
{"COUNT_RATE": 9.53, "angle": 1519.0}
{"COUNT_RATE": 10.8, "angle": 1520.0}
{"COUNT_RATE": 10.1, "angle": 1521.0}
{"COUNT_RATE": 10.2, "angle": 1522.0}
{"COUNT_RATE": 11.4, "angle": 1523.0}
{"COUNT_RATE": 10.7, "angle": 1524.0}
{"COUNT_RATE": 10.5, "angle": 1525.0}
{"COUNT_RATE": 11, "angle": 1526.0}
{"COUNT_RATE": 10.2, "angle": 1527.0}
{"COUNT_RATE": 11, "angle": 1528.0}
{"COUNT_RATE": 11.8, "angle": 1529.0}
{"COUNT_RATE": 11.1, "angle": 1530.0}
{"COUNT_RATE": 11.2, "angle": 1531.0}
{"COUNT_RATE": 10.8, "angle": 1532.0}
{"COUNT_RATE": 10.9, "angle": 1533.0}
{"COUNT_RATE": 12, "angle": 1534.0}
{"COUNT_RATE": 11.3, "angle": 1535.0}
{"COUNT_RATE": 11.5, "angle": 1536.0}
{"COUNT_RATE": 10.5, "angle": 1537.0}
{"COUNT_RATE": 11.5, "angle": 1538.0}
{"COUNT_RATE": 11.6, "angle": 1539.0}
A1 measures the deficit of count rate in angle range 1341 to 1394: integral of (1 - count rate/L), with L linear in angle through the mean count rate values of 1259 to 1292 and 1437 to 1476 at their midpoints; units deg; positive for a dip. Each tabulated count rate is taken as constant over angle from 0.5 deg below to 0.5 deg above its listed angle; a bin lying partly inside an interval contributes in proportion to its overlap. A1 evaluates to -3.94 deg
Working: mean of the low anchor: 9.94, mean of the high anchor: 10.6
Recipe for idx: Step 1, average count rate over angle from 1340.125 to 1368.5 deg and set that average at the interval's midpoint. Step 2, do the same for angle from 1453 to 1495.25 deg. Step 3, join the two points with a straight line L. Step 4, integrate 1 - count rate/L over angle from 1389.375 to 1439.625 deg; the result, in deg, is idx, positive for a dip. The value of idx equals 7.24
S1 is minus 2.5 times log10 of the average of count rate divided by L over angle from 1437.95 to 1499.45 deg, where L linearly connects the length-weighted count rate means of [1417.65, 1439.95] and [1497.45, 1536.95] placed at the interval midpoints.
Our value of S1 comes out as -0.17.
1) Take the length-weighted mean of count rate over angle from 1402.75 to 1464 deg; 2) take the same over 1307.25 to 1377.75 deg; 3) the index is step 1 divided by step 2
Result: 0.9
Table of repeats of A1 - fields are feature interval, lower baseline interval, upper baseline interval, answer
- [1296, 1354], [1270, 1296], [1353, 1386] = 3.3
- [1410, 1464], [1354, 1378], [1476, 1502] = 6.2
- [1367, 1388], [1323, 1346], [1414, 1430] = -4.5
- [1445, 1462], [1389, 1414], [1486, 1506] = -1.3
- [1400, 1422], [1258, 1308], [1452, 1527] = 2.1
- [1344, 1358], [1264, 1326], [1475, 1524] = -1.8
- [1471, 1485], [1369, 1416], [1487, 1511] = -2.0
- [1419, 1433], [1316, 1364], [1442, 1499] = 3.4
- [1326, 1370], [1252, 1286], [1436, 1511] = -3.2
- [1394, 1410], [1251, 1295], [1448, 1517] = -0.4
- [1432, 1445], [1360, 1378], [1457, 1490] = 1.7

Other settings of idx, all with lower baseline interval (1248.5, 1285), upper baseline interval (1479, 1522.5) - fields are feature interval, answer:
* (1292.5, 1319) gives 1.21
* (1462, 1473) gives -1.29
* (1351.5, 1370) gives -1.82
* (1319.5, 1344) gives 0.20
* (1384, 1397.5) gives -1.50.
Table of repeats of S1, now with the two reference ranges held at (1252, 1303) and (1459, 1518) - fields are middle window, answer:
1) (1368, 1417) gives -0.053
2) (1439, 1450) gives -0.013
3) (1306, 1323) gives 0.225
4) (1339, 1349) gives -0.086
